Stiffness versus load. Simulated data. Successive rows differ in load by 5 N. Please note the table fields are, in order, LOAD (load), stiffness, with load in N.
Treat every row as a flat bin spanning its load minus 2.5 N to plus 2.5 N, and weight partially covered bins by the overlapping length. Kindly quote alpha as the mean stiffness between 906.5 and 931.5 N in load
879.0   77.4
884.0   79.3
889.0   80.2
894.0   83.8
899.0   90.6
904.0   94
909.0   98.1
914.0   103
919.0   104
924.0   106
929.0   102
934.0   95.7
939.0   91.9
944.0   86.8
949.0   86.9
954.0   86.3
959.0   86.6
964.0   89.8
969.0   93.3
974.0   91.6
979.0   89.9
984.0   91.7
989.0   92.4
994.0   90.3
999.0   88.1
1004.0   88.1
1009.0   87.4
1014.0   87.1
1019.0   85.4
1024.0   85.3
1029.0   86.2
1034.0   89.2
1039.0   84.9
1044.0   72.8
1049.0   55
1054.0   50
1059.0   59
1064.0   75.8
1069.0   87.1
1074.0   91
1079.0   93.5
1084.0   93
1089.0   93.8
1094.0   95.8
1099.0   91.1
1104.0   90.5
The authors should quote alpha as 103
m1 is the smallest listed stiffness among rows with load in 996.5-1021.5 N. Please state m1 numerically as 85.4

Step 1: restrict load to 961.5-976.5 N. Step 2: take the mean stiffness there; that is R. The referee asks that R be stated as 91.6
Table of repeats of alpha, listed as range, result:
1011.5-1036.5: 86.6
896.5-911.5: 94.2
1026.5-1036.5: 87.7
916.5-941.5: 99.9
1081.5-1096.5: 94.2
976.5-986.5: 90.8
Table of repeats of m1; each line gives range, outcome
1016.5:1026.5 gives 85.3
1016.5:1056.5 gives 50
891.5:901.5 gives 83.8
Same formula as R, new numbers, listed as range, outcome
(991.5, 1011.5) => 88.5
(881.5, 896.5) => 81.1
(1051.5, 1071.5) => 68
